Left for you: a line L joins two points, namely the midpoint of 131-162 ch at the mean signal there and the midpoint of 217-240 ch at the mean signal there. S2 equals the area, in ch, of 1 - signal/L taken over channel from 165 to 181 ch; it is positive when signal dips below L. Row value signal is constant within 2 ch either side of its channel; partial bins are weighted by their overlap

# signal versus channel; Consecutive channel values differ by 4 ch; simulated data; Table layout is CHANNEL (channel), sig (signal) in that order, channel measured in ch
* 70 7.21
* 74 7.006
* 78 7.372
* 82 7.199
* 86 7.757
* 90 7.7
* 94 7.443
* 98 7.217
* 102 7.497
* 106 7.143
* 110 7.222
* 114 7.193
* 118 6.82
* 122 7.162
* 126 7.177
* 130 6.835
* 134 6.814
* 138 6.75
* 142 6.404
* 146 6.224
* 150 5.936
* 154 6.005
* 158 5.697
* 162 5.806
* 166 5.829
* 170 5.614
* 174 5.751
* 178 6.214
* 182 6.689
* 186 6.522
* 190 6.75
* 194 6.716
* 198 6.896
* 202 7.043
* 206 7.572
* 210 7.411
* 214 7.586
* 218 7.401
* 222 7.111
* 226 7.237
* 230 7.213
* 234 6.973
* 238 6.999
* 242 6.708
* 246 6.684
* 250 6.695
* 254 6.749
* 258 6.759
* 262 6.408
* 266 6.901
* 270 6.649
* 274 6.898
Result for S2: 1.6 ch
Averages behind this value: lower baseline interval 6.25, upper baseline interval 7.14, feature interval 5.91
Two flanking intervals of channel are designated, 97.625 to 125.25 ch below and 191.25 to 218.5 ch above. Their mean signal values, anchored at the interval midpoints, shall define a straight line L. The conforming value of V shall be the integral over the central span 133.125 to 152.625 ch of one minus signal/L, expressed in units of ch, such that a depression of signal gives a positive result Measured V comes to 2.2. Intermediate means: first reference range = 7.18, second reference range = 7.21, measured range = 6.39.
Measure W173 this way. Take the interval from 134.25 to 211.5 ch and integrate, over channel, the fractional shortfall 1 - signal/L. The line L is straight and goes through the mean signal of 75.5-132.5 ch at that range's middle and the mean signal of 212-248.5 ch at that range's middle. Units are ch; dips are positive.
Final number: 8.1 ch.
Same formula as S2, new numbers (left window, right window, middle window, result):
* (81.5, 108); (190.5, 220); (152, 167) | 3.0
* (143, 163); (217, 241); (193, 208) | -0.9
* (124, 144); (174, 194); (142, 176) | 3.8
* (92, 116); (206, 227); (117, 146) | 2.0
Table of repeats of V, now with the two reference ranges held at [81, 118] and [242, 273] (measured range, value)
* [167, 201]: 2.9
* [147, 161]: 2.4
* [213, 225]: -0.8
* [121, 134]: 0.4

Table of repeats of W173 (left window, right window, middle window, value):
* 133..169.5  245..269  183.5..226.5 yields -4.6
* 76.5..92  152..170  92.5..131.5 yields -1.6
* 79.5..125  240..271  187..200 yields 0.3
